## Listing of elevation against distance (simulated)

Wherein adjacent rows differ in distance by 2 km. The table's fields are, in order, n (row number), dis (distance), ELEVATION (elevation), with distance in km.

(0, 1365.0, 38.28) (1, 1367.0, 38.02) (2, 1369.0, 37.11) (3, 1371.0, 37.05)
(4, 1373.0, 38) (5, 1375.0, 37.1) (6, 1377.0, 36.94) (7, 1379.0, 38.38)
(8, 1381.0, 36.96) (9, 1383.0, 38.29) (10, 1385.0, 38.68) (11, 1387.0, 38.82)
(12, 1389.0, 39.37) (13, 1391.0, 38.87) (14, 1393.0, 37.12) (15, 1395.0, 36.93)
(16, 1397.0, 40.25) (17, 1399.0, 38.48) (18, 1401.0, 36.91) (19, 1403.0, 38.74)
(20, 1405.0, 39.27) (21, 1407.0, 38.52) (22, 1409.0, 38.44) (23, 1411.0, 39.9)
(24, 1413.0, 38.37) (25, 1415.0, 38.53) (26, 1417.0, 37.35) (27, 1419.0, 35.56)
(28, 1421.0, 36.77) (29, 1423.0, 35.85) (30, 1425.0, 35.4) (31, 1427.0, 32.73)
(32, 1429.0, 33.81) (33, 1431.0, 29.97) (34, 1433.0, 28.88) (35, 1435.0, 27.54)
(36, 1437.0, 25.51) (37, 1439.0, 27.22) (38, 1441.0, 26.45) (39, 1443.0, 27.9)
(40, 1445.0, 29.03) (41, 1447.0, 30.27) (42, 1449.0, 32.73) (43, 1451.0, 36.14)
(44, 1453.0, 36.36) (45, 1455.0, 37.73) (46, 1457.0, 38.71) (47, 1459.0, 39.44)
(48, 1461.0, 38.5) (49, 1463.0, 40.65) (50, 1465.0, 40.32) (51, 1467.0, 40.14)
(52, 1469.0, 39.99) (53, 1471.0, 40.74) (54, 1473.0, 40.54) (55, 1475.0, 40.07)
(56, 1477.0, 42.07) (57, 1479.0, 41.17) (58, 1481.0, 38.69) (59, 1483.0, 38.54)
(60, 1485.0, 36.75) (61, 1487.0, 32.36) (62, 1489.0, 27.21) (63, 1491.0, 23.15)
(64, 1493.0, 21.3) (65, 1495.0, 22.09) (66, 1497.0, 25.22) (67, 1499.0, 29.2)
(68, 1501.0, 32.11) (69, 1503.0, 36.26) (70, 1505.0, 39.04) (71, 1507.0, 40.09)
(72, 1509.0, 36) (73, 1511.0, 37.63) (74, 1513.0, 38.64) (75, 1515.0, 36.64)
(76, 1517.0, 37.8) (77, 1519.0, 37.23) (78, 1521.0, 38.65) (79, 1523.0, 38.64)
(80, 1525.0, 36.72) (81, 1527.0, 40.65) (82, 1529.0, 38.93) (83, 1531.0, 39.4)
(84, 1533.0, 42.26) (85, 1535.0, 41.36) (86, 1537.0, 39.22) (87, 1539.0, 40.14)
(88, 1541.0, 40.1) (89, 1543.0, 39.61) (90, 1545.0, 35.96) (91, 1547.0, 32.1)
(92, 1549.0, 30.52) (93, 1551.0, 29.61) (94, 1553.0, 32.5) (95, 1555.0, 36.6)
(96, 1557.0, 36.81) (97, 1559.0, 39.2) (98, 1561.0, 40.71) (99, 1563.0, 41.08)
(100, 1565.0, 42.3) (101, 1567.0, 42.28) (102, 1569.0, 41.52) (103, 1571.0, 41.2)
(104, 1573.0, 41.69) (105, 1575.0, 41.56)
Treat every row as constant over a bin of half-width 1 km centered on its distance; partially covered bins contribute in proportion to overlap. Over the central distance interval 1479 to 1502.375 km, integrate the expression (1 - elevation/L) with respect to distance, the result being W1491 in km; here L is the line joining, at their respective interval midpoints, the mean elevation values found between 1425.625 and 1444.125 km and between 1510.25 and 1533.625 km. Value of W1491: 3.2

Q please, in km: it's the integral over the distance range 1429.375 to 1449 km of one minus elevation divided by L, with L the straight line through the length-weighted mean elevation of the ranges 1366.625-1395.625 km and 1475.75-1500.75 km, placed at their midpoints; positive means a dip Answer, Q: 3.4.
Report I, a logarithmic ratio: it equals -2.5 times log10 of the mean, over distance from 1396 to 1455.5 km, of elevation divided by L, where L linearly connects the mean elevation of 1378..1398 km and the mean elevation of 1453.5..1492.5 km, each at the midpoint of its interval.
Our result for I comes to 0.11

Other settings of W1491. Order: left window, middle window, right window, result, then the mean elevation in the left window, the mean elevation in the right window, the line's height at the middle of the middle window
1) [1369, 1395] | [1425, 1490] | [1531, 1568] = 5.09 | 37.9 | 37.9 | 37.9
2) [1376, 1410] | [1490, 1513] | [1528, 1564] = 3.86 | 38.3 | 37.6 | 37.8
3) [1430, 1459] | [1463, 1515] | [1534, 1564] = -2.51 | 31.3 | 37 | 33.8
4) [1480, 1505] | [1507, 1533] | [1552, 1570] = -3.26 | 30.6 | 39.2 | 34.1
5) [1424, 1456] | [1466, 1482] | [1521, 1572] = -3.35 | 31.1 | 38.4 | 33.4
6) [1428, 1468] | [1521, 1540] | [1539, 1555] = -2.77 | 33.4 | 34.8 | 34.6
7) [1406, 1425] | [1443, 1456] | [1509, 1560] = 1.48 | 37.6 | 37.4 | 37.5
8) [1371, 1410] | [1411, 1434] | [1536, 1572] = 1.85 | 38.2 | 37.9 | 38.1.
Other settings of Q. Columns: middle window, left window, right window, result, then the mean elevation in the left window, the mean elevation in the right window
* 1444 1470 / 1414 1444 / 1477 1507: -3.9 km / 32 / 32.3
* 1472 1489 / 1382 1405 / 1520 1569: 0.1 km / 38.4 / 38.2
